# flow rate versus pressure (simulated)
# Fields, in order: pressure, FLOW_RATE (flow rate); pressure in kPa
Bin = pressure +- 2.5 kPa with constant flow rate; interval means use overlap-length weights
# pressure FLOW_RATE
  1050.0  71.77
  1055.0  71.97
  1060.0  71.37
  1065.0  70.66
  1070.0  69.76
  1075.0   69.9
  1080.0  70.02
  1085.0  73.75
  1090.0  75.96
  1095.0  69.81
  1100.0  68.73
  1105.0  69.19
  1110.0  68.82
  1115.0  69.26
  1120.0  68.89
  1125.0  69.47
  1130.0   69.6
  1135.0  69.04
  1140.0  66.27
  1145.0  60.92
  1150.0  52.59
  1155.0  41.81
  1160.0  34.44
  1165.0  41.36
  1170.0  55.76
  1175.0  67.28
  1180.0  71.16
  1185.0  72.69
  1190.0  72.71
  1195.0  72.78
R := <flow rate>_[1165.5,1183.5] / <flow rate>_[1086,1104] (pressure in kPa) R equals 0.88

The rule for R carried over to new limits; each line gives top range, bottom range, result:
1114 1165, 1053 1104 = 0.83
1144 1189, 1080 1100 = 0.77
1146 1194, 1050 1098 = 0.80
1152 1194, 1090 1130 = 0.83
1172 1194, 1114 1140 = 1.03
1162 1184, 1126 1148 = 0.89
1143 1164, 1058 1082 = 0.66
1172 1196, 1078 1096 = 0.98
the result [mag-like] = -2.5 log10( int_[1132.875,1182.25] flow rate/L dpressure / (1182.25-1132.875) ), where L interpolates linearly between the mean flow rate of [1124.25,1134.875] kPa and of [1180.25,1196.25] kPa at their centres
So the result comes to 0.258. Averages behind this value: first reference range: 69.4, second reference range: 72.5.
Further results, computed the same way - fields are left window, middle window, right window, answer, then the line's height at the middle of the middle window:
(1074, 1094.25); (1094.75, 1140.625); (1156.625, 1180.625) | -0.078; 64.4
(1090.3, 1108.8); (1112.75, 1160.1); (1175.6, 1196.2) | 0.152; 70.8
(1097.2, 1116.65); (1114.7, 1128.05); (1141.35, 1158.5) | -0.099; 63.2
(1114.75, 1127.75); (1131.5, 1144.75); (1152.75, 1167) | -0.191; 56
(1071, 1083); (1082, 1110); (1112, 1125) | -0.024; 69.7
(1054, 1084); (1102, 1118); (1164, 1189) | -0.018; 68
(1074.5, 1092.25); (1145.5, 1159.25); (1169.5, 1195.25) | 0.425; 70.4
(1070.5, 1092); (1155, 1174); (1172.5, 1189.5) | 0.483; 70.9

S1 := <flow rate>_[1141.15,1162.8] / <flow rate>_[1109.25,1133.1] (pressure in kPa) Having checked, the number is 0.70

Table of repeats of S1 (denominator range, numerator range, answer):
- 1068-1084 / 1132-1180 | 0.79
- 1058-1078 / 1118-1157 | 0.89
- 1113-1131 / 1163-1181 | 0.84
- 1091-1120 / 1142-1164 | 0.68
